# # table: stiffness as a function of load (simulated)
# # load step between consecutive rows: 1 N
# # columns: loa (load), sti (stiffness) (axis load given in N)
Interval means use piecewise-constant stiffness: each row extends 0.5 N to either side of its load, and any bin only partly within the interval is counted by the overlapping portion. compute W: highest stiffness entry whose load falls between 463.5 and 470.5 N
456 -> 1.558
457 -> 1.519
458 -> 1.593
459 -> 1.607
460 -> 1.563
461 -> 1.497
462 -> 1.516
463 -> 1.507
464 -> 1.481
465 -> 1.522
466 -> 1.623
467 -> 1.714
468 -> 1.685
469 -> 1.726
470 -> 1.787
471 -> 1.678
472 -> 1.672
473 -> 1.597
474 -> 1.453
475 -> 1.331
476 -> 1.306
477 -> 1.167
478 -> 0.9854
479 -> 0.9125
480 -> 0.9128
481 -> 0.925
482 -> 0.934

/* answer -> 1.787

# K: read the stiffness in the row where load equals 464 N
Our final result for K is 1.481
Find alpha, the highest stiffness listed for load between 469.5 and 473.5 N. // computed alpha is 1.787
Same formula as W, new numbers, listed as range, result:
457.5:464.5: 1.607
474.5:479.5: 1.331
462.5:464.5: 1.507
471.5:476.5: 1.672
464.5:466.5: 1.623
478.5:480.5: 0.9128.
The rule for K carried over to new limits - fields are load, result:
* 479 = 0.9125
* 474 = 1.453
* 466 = 1.623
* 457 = 1.519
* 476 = 1.306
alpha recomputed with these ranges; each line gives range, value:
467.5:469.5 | 1.726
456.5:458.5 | 1.593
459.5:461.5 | 1.563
